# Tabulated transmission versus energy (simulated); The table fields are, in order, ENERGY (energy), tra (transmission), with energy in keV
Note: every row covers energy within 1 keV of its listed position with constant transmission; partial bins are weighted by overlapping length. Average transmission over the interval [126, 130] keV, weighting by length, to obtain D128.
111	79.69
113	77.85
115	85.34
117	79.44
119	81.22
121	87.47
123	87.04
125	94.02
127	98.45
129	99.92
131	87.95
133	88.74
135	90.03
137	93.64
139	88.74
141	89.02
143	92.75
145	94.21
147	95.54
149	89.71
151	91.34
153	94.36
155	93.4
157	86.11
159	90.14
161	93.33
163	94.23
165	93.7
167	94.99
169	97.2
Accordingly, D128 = 99.2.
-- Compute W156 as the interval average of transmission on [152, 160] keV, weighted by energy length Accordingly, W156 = 91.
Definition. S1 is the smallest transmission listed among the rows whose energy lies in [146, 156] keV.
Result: 89.71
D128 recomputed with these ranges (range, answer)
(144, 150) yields 93.2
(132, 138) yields 90.8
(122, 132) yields 93.5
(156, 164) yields 91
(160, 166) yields 93.8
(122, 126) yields 90.5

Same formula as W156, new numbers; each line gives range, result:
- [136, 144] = 91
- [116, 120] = 80.3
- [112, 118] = 80.9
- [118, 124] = 85.2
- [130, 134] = 88.3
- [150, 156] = 93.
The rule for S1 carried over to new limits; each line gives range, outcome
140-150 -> 89.02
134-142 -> 88.74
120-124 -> 87.04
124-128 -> 94.02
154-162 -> 86.11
